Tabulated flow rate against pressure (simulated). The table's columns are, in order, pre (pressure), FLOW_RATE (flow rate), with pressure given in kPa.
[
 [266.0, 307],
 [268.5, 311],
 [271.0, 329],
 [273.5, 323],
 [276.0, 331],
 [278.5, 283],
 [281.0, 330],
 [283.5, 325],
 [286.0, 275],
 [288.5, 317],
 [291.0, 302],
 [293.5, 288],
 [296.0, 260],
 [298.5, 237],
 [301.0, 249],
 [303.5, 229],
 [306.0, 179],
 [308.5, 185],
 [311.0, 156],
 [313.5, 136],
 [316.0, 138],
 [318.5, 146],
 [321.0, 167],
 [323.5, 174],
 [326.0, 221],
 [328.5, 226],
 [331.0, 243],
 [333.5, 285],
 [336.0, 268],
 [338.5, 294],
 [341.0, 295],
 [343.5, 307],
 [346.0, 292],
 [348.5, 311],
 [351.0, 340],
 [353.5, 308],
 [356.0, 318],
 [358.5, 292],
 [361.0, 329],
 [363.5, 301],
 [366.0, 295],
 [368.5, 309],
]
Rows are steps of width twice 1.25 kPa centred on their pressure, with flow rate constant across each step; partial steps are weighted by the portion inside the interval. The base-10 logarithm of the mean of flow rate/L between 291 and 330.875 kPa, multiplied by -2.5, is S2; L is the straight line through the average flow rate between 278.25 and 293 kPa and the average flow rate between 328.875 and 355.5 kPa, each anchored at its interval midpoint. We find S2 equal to 0.42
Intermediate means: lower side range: 306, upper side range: 293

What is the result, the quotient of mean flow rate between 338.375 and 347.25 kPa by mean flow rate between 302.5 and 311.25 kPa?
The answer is 1.6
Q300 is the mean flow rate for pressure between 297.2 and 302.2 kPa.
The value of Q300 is 243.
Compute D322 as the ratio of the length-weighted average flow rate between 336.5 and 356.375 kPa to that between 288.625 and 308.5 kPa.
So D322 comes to 1.23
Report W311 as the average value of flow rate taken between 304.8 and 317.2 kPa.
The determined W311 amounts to 159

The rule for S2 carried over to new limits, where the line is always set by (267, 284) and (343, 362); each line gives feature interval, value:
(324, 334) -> 0.313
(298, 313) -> 0.492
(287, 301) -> 0.143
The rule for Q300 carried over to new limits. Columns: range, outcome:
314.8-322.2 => 150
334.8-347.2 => 291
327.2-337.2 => 255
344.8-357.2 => 314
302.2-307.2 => 205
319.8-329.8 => 197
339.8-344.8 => 301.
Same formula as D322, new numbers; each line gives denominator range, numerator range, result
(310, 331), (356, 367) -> 1.75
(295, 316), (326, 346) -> 1.36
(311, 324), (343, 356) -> 2.07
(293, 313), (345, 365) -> 1.43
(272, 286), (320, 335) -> 0.70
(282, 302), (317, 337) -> 0.76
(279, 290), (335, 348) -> 0.95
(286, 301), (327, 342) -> 0.96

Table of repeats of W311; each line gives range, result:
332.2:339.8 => 282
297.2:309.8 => 216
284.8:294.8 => 295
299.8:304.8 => 238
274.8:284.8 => 317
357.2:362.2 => 310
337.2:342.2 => 294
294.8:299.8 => 248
